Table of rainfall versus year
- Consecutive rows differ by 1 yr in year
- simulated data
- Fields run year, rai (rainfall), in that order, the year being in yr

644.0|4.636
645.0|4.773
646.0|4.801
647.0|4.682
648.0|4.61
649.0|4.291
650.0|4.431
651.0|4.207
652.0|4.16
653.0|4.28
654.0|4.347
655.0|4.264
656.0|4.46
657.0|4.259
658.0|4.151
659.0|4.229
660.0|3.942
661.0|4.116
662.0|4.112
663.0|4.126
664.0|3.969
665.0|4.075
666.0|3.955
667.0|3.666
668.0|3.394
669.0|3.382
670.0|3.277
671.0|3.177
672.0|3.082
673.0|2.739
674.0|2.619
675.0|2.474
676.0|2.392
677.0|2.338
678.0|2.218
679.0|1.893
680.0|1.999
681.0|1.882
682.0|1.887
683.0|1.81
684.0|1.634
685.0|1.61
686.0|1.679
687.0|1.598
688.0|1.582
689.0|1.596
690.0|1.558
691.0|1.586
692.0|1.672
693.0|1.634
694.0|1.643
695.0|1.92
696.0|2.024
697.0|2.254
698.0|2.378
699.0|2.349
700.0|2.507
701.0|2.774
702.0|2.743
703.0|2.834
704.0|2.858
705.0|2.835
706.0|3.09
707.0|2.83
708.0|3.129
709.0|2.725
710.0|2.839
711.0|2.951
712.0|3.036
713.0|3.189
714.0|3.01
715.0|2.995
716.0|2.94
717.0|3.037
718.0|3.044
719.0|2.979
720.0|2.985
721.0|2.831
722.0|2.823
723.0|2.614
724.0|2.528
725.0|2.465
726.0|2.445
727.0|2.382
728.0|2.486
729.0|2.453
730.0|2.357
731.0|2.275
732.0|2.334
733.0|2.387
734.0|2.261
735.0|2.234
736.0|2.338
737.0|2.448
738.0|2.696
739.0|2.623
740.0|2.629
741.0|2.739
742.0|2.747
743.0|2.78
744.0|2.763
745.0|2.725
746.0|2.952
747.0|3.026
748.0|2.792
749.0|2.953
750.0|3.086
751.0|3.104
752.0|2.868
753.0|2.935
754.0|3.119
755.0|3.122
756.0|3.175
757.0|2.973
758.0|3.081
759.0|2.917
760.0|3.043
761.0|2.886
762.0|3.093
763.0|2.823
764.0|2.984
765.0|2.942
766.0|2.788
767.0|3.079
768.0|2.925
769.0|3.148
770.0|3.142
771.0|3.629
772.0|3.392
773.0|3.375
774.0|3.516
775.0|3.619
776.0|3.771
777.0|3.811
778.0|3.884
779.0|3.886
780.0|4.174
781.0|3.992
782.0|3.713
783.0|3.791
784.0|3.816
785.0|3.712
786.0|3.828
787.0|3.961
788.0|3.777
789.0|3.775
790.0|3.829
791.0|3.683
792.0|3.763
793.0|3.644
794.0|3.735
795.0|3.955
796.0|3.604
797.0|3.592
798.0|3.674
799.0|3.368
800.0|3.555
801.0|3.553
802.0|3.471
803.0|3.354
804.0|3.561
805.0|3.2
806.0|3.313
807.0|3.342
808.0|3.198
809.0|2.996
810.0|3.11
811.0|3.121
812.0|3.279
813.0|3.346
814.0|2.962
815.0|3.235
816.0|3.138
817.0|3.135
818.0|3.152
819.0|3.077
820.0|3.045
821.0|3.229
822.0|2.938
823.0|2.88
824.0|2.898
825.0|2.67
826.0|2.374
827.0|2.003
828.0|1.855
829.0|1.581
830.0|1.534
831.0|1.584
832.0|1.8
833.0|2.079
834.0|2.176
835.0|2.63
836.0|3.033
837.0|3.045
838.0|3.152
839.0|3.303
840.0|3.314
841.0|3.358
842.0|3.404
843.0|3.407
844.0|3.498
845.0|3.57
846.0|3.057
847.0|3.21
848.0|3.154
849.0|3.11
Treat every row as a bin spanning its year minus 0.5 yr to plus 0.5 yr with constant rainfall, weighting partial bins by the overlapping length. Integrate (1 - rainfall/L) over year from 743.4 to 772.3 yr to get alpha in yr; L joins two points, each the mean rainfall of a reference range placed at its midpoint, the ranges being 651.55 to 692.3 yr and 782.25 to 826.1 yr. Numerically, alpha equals 2.03 yr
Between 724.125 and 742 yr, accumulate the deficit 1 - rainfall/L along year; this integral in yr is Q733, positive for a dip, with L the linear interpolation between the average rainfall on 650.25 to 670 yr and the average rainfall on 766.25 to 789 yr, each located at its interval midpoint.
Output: 6.3 yr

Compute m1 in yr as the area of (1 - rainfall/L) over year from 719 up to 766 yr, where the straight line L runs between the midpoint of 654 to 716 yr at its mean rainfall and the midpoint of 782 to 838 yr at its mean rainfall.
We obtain 3.2 yr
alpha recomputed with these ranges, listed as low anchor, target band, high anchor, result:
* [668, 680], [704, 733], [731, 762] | -0.2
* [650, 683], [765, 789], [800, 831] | -4.2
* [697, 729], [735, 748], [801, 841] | 0.5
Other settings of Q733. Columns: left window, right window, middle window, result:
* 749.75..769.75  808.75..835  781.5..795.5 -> -4.6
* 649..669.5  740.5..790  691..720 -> 8.4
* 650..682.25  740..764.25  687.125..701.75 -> 5.8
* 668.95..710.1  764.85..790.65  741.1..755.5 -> 1.1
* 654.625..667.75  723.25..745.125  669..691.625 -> 9.5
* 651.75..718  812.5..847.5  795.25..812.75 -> -3.4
